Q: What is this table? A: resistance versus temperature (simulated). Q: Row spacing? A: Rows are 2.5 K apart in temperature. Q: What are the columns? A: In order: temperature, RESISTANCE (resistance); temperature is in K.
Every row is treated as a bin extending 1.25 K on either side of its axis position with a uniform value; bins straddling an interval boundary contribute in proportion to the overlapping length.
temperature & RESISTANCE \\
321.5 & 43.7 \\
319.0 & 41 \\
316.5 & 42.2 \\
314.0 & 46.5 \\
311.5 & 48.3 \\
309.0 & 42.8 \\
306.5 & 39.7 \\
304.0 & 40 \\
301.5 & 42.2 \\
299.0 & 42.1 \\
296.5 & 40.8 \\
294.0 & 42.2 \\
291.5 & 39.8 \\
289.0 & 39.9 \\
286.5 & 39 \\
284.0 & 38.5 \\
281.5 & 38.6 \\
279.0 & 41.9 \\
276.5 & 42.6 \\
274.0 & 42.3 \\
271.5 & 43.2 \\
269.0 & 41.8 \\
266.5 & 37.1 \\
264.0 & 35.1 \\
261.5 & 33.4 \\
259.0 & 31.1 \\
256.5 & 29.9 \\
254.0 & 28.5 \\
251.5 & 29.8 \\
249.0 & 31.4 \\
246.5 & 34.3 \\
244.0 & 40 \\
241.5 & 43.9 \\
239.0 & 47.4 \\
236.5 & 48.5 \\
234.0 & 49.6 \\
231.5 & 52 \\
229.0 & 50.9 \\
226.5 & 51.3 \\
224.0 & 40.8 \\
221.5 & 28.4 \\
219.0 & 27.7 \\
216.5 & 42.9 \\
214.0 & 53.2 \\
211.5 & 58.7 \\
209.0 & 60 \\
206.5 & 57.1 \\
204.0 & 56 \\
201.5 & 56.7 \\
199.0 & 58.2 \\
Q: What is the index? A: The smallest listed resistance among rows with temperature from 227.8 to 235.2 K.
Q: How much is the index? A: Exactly 49.6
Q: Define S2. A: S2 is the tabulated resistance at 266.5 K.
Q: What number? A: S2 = 37.1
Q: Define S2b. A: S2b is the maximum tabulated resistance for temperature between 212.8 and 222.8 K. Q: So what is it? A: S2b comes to 53.2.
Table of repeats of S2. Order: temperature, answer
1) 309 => 42.8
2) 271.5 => 43.2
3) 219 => 27.7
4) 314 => 46.5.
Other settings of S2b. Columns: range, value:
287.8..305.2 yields 42.2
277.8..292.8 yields 41.9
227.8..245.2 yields 52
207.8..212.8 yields 60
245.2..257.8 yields 34.3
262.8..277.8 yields 43.2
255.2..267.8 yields 37.1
